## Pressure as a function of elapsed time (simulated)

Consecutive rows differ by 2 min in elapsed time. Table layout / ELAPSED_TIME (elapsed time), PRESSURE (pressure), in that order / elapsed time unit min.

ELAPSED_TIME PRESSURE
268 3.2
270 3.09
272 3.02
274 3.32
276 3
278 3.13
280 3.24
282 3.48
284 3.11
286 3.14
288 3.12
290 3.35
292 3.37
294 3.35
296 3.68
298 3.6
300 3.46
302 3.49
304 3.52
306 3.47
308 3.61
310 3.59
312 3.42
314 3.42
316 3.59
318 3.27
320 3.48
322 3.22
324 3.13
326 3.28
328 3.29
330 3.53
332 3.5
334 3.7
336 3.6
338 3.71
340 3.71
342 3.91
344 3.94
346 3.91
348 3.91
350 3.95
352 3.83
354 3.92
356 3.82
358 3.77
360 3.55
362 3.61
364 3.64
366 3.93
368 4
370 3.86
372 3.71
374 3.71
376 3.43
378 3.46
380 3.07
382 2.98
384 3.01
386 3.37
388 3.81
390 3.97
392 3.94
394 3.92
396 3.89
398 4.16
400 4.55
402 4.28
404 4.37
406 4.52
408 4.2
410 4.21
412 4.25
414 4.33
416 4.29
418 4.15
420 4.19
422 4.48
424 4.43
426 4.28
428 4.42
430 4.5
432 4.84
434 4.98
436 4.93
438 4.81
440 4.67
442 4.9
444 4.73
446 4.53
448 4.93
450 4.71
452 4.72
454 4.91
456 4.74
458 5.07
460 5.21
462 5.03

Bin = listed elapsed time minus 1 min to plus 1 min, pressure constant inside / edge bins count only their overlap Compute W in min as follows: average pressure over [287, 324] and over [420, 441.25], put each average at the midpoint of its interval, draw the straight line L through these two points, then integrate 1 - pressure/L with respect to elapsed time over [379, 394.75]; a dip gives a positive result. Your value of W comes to 2.6 min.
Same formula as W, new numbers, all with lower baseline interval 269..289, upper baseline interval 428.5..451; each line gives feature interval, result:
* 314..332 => 1.2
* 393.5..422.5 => 1.3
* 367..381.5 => 1.9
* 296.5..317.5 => -0.4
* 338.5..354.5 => -0.2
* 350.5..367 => 0.8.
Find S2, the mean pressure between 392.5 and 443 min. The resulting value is 4.42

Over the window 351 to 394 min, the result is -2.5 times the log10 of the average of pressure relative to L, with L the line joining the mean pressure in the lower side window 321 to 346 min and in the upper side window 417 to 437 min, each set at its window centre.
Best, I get 0.09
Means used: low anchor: 3.56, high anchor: 4.52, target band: 3.64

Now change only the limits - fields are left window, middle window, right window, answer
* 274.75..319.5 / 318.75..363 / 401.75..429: 0.02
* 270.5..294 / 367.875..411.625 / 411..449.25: 0.10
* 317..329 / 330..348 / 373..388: -0.14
